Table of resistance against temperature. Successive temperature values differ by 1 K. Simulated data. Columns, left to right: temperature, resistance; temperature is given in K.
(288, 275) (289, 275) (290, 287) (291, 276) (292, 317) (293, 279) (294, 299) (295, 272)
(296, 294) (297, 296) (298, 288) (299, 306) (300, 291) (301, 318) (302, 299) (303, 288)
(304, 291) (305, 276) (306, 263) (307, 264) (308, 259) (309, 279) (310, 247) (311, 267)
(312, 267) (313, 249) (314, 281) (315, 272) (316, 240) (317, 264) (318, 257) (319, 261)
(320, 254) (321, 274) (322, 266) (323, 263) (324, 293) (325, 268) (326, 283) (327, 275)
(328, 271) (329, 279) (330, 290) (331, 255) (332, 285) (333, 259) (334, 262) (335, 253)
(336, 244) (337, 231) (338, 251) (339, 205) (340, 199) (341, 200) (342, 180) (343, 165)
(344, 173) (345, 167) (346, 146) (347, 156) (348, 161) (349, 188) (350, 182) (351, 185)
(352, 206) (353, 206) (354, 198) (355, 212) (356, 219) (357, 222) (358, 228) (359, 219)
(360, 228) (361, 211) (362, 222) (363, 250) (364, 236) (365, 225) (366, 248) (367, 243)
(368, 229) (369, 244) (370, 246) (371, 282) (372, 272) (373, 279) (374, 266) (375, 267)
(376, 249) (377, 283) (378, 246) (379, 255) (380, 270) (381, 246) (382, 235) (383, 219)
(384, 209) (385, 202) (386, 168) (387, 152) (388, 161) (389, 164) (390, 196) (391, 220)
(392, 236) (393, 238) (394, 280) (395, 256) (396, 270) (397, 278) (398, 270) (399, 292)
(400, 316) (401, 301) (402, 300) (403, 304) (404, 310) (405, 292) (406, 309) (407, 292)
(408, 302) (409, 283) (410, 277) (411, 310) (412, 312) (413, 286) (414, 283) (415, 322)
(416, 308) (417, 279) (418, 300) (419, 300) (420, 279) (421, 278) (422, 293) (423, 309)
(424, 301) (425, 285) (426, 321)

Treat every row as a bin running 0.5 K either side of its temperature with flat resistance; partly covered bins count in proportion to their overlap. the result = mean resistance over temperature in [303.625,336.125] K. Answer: 267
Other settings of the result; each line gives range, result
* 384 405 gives 246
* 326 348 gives 226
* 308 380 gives 239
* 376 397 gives 227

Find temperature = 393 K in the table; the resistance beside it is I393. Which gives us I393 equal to 238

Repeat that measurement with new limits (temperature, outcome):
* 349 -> 188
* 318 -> 257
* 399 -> 292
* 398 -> 270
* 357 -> 222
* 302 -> 299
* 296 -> 294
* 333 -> 259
